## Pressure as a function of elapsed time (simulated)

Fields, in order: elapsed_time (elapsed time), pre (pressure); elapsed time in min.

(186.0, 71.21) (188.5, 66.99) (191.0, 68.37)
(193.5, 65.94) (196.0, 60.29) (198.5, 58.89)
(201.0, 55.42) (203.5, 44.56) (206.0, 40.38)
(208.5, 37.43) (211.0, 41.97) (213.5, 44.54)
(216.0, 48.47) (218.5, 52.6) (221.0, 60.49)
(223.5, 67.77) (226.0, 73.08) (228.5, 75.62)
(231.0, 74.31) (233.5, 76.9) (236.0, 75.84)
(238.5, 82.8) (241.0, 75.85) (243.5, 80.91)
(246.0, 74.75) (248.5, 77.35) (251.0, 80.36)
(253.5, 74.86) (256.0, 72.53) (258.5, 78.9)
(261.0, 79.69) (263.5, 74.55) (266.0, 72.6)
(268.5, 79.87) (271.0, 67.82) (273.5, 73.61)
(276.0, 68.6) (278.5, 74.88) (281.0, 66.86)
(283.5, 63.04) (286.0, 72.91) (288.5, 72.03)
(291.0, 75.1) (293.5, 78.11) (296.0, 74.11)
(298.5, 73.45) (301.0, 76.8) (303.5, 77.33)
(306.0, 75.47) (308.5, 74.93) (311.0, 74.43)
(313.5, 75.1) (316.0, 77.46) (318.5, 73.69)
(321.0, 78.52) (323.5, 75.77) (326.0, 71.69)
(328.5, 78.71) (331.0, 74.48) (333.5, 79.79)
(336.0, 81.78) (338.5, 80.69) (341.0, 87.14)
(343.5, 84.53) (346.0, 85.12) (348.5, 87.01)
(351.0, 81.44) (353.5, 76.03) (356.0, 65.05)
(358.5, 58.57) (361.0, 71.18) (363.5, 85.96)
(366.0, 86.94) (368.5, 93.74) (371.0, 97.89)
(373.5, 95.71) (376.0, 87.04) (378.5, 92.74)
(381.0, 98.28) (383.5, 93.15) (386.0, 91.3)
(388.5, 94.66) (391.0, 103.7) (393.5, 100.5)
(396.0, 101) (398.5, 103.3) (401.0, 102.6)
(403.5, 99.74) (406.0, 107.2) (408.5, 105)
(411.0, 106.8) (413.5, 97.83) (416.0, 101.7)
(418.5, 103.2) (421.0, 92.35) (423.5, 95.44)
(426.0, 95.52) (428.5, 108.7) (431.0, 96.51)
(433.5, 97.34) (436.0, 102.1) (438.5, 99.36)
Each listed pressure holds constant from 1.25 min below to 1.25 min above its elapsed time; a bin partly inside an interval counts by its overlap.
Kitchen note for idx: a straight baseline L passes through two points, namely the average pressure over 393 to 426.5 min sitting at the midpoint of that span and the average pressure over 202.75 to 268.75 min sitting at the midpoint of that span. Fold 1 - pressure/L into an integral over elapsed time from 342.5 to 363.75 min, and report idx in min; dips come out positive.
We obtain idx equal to 3.1 min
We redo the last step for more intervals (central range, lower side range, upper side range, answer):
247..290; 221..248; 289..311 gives 1.0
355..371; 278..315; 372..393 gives 2.0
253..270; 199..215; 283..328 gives -4.1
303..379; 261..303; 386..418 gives 6.1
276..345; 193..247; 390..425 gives 4.5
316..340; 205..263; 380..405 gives 2.4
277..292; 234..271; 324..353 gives 1.5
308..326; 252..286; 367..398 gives 1.6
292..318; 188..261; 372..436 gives 1.5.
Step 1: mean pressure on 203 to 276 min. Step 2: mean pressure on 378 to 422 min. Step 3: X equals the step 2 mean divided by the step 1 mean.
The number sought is 1.47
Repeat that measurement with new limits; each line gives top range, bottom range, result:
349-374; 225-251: 1.05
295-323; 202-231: 1.39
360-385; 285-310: 1.21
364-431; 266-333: 1.32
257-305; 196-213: 1.56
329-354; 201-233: 1.47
